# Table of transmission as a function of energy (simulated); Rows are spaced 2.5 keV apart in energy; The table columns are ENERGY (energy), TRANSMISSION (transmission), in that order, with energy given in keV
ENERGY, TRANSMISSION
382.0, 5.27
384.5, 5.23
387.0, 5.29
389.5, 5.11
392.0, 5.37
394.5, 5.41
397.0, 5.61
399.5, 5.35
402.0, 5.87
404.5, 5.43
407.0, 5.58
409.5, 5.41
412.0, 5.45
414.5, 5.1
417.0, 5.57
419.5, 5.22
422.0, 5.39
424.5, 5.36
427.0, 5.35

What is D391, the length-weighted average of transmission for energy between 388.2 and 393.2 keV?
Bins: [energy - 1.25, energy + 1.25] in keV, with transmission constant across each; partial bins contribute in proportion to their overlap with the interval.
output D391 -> 5.24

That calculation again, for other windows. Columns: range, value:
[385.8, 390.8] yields 5.2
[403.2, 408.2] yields 5.51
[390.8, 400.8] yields 5.44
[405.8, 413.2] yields 5.48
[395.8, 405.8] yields 5.56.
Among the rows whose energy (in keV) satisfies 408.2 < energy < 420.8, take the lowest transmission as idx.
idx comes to 5.1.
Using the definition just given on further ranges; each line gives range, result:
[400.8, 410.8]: 5.41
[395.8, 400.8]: 5.35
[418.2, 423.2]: 5.22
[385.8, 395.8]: 5.11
